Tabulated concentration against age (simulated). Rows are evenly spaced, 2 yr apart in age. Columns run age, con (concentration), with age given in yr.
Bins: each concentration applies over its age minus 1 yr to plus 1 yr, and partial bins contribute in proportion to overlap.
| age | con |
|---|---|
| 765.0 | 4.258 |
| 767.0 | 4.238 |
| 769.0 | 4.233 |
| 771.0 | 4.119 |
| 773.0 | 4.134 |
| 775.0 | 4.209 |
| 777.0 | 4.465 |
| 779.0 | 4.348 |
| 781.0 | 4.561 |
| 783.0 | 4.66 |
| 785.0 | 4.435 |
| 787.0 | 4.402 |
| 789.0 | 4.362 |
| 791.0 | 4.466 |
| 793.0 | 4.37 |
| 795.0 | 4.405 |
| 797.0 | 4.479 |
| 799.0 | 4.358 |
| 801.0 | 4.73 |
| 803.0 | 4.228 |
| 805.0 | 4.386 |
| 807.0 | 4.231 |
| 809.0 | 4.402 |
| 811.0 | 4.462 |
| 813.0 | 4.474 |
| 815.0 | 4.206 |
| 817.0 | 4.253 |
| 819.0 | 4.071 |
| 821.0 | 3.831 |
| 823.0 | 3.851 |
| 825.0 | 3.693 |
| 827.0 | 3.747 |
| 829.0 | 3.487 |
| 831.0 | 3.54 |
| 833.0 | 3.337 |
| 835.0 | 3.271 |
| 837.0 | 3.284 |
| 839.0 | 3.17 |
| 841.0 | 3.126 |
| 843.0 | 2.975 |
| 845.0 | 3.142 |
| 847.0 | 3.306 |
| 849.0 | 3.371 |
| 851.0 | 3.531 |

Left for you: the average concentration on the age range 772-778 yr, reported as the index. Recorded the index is 4.27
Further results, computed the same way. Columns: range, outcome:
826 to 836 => 3.48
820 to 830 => 3.72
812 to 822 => 4.17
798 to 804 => 4.44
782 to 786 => 4.55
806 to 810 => 4.32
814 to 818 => 4.23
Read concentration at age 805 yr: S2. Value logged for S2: 4.386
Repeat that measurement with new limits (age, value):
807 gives 4.231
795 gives 4.405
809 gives 4.402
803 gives 4.228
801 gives 4.73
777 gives 4.465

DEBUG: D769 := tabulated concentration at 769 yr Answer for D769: 4.233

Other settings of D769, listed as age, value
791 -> 4.466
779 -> 4.348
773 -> 4.134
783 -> 4.66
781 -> 4.561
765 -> 4.258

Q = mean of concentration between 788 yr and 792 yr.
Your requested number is 4.41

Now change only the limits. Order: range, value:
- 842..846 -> 3.06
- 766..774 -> 4.18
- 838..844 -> 3.09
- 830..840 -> 3.32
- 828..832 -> 3.51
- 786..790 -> 4.38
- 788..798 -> 4.42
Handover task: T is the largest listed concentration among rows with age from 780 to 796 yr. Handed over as 4.66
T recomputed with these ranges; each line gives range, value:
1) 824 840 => 3.747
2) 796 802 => 4.73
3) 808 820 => 4.474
